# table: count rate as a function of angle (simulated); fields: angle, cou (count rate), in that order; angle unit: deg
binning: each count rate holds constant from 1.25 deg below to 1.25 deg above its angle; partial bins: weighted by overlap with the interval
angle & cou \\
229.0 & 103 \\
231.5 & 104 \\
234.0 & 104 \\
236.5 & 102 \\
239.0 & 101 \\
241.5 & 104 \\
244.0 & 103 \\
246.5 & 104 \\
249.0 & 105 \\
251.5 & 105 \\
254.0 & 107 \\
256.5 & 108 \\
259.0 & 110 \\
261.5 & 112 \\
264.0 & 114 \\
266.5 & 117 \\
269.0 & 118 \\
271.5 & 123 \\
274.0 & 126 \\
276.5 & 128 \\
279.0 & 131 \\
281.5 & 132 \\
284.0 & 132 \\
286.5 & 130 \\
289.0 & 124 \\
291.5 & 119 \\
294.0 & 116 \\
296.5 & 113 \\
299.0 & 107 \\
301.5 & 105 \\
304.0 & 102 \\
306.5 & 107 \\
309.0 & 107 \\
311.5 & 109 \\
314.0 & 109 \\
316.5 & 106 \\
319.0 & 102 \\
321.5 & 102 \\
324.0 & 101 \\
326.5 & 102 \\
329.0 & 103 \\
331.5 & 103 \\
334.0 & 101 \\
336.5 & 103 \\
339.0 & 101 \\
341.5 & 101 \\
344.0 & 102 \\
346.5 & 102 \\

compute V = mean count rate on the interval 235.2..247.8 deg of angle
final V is 103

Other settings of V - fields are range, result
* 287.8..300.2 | 116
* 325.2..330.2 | 102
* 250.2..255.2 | 106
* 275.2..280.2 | 129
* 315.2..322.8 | 103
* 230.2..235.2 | 104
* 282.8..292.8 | 126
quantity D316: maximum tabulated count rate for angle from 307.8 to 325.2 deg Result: 109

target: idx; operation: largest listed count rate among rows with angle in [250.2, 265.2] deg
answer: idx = 114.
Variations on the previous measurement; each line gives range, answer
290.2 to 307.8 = 119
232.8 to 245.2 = 104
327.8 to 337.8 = 103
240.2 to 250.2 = 105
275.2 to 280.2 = 131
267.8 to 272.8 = 123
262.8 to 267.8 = 117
